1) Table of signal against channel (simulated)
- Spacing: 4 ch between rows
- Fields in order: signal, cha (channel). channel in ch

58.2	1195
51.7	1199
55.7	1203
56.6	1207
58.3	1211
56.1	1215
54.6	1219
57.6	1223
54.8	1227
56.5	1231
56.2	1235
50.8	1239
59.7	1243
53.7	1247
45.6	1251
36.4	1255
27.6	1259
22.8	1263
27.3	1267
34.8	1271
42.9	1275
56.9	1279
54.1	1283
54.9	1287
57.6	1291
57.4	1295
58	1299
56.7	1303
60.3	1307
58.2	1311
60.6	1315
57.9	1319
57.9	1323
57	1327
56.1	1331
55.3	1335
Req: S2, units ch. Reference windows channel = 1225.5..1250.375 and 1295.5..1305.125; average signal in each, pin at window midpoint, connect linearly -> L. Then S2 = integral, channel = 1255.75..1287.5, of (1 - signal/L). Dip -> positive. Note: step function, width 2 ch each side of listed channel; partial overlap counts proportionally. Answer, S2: 9.6 ch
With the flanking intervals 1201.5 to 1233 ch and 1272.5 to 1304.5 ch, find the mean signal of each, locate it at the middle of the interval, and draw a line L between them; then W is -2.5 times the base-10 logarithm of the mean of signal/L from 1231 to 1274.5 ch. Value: 0.30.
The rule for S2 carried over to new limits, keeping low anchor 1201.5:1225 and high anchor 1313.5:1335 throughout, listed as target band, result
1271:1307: 2.0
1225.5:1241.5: 0.6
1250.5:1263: 5.2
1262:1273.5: 5.6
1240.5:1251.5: 0.6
